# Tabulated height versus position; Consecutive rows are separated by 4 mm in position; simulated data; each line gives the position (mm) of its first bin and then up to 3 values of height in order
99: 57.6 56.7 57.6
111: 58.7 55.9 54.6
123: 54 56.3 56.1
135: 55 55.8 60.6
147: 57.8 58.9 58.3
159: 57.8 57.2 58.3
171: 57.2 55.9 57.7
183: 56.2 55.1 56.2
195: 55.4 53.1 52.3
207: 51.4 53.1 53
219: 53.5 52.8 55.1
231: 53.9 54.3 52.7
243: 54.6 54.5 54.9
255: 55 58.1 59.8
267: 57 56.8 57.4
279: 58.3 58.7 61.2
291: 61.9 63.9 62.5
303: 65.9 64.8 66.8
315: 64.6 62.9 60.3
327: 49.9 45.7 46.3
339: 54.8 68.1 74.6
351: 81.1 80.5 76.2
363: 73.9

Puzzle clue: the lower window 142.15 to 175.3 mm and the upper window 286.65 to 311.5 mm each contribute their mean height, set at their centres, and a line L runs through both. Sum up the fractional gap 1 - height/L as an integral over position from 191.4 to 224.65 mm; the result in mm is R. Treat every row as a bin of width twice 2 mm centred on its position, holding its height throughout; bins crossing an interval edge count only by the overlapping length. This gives 3.8 mm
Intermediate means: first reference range 58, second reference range 63.9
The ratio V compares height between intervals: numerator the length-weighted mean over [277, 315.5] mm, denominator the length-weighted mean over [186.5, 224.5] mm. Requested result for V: 1.17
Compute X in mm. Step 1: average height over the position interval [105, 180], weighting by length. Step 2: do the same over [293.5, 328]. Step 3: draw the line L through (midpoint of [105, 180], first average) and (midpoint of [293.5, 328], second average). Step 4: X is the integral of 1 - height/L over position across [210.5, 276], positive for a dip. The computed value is 5.8 mm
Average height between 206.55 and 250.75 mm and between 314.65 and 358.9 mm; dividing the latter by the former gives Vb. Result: 1.18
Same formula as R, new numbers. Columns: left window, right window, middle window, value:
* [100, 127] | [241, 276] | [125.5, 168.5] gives -0.9 mm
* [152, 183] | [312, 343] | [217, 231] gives 0.8 mm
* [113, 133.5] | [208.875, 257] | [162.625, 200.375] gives -1.1 mm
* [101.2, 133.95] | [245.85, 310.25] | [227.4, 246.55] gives 1.5 mm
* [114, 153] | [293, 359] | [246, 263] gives 1.3 mm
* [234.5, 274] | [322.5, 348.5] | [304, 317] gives -2.1 mm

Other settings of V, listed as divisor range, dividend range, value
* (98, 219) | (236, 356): 1.07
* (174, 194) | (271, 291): 1.05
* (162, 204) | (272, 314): 1.11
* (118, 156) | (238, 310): 1.04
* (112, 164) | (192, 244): 0.94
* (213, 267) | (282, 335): 1.10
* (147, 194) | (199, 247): 0.93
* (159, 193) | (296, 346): 1.05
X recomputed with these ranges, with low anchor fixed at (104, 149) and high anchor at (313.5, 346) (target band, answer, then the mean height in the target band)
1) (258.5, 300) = -2.0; 59.6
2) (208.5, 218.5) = 0.7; 53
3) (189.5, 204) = 0.6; 54.3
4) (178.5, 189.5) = 0.1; 56.1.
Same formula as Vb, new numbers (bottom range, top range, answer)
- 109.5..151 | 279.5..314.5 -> 1.11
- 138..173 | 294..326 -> 1.09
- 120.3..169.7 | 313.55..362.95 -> 1.12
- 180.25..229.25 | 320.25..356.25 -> 1.15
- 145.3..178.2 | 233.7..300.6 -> 1.00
